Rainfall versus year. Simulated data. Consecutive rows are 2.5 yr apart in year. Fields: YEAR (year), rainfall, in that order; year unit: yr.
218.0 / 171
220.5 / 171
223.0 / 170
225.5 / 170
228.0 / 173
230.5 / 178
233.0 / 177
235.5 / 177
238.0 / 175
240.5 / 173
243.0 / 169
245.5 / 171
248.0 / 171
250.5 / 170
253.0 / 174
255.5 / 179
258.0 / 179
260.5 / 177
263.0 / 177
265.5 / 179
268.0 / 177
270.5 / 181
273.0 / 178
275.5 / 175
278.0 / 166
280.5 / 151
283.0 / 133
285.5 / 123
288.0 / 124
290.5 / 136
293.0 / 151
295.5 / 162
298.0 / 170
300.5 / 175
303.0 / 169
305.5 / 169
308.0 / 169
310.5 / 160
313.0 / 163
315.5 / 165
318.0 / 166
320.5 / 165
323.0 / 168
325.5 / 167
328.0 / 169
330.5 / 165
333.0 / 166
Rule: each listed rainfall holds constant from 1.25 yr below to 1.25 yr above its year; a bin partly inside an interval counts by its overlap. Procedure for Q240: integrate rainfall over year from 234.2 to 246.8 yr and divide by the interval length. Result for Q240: 173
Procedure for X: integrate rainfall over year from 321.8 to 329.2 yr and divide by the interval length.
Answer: 168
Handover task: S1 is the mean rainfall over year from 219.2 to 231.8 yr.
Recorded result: 172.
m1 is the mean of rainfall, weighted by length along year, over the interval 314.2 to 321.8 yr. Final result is 165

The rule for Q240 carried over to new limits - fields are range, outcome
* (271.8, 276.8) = 176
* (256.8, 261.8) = 178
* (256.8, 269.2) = 178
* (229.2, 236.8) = 177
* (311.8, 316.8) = 164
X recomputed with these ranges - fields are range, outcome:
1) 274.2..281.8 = 164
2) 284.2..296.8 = 139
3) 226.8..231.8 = 176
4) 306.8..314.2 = 164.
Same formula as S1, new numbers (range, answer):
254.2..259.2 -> 179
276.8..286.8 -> 143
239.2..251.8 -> 171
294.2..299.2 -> 166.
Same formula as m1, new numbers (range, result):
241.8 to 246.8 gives 170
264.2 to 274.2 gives 179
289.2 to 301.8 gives 159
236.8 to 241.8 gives 174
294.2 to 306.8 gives 169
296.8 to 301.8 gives 172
